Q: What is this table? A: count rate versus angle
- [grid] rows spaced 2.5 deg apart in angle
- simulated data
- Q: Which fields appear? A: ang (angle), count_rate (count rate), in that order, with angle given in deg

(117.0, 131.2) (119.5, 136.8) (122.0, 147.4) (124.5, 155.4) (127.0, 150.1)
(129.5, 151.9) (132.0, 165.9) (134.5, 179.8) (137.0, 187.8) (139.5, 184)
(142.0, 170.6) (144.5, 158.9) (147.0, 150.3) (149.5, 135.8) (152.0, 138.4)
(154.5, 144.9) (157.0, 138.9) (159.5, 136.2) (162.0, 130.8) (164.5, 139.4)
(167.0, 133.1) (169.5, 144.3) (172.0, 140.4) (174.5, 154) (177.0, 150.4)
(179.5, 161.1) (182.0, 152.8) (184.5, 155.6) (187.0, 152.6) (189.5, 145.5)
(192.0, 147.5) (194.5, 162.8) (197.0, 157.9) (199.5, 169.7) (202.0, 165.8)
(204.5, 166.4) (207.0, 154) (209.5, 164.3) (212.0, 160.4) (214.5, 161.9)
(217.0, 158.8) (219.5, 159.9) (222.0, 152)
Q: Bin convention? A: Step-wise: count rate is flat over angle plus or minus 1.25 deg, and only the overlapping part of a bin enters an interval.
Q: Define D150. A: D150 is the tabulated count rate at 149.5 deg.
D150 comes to 135.8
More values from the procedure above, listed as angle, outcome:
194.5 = 162.8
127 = 150.1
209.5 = 164.3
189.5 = 145.5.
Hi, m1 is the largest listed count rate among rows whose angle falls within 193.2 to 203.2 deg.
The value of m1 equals 169.7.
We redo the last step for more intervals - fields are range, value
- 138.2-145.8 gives 184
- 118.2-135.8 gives 179.8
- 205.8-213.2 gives 164.3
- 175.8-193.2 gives 161.1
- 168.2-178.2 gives 154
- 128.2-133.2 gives 165.9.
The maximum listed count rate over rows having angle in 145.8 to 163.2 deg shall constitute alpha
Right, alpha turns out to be 150.3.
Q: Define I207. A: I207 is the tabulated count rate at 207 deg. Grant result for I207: 154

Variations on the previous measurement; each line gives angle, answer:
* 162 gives 130.8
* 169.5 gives 144.3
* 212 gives 160.4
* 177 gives 150.4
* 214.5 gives 161.9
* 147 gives 150.3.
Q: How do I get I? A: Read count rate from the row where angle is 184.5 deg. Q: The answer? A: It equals 155.6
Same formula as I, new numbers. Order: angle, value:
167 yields 133.1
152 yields 138.4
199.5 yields 169.7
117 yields 131.2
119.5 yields 136.8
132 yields 165.9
